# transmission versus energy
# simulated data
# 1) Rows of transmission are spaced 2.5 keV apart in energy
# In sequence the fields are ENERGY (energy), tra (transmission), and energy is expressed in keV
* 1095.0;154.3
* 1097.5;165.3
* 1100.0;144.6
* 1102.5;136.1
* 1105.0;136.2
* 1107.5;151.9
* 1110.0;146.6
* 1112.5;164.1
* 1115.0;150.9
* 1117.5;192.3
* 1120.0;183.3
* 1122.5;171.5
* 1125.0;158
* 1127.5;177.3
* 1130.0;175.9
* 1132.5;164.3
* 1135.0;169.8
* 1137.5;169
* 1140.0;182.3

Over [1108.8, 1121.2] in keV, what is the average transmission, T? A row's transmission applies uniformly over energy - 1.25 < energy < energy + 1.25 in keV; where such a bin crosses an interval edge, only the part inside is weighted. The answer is 167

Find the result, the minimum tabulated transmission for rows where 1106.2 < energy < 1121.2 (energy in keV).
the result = 146.6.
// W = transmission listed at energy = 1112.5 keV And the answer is 164.1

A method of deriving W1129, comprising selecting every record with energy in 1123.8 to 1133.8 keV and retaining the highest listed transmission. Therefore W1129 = 177.3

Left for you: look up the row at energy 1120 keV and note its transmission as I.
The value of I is 183.3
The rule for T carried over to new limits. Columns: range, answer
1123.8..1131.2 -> 170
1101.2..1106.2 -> 136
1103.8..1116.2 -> 150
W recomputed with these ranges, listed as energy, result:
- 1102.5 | 136.1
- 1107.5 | 151.9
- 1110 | 146.6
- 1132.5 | 164.3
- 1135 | 169.8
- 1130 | 175.9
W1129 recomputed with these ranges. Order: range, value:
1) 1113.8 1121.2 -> 192.3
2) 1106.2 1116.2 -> 164.1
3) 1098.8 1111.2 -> 151.9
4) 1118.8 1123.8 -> 183.3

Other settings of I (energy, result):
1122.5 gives 171.5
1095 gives 154.3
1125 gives 158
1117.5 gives 192.3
